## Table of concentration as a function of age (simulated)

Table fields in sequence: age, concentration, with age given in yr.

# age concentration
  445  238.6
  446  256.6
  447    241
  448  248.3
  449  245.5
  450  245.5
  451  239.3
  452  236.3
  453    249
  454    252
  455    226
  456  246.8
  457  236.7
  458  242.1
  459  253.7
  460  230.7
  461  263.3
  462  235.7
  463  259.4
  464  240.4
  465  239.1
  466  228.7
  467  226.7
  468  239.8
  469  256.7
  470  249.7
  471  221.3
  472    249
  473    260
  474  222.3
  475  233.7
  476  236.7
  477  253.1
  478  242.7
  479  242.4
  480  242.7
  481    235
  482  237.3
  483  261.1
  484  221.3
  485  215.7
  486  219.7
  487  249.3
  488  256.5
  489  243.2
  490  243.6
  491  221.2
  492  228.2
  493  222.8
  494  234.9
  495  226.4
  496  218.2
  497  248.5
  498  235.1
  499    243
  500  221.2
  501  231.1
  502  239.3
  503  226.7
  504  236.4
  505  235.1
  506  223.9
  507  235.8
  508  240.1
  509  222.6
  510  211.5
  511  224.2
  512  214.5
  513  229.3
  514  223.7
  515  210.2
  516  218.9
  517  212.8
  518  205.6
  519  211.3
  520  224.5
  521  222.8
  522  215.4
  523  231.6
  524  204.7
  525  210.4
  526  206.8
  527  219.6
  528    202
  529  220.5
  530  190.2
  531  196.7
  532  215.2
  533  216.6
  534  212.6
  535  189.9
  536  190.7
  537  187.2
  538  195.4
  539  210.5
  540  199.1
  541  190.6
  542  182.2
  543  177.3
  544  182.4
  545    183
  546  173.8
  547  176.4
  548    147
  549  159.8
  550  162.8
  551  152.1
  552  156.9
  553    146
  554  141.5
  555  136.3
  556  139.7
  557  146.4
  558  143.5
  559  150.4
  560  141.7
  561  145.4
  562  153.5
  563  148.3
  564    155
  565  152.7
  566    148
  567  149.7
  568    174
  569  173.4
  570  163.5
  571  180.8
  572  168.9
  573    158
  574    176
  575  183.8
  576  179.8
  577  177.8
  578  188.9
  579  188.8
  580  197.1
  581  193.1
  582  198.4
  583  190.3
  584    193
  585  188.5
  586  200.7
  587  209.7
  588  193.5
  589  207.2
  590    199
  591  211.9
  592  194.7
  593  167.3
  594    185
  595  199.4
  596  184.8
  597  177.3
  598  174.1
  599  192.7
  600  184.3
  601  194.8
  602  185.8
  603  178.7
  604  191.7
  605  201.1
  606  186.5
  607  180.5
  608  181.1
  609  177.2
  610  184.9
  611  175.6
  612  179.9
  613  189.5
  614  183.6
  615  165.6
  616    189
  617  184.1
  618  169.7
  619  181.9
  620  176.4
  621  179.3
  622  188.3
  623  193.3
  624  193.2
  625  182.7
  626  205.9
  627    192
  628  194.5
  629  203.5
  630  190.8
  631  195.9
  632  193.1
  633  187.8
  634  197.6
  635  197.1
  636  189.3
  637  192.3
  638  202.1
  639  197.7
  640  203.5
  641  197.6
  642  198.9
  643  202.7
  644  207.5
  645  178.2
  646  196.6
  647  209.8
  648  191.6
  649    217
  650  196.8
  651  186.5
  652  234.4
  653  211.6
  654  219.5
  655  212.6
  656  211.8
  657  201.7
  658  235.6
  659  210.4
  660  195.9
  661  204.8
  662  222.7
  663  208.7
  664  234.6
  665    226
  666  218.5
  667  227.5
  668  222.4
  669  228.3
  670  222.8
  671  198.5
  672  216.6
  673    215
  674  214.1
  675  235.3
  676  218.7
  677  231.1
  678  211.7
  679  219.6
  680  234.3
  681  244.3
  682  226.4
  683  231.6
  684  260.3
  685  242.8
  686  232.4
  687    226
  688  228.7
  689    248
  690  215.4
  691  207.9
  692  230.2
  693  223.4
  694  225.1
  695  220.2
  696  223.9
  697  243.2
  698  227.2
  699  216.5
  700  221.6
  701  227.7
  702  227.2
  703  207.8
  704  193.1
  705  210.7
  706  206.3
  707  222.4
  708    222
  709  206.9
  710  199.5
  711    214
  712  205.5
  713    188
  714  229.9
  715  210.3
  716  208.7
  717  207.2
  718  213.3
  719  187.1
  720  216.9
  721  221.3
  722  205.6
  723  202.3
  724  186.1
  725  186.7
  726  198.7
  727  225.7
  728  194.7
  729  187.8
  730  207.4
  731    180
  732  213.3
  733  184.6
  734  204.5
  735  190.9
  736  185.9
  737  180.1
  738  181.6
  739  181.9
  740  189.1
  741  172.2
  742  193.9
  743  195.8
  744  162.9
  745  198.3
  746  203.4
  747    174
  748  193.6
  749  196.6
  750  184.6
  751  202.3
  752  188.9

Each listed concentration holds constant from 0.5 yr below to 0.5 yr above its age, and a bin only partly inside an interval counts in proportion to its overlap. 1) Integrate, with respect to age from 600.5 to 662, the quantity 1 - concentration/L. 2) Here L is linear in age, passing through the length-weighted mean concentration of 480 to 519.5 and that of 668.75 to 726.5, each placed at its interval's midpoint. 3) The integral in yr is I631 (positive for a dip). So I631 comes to 7.5 yr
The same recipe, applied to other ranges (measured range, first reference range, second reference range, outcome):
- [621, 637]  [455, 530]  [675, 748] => 1.83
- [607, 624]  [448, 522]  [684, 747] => 2.93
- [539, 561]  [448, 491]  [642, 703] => 6.66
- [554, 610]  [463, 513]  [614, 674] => 9.85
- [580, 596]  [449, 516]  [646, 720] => 2.22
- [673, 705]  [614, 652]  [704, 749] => -4.78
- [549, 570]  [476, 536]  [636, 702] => 6.72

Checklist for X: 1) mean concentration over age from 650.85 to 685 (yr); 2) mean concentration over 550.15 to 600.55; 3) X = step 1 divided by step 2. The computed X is 1.3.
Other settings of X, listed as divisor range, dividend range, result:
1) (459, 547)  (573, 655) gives 0.86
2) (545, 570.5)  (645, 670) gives 1.38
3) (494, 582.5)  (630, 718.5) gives 1.11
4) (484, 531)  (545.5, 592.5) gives 0.76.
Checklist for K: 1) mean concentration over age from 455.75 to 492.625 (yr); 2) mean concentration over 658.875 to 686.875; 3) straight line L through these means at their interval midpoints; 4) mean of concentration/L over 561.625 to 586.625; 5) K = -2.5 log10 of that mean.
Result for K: 0.30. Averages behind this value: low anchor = 240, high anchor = 224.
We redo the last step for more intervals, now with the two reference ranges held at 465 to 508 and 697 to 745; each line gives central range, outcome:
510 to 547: 0.12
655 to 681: -0.05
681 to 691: -0.13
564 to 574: 0.34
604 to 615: 0.19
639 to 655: 0.05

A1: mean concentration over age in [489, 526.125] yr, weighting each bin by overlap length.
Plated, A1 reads 225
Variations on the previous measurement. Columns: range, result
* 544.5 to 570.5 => 155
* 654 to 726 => 218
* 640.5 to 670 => 211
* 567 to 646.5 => 188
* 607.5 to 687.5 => 205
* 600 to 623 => 183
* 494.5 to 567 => 196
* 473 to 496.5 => 236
